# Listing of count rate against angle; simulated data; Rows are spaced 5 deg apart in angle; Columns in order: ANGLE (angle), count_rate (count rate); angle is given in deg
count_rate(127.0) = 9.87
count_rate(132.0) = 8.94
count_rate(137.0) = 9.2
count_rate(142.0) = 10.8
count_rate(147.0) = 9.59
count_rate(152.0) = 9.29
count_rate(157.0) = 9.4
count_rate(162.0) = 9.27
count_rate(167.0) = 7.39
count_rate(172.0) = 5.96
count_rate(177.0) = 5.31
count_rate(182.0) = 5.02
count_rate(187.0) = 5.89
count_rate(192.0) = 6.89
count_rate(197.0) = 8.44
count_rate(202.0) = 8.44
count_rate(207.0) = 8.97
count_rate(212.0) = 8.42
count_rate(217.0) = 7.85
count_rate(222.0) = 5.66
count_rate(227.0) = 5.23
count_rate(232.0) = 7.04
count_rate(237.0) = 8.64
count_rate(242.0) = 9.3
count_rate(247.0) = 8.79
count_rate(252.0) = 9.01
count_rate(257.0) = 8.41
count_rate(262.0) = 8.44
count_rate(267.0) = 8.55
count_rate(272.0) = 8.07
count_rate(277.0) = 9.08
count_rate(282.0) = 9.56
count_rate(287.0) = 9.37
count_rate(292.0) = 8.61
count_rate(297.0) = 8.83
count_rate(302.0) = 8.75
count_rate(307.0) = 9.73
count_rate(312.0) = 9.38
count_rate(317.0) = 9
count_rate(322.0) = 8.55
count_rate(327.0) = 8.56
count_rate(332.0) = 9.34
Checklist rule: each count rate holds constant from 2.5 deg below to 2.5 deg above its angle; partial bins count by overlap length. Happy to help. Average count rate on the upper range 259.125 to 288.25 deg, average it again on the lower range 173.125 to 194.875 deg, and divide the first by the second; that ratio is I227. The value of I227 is 1.51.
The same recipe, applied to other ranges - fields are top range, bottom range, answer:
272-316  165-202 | 1.39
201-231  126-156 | 0.77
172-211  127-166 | 0.74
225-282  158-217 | 1.13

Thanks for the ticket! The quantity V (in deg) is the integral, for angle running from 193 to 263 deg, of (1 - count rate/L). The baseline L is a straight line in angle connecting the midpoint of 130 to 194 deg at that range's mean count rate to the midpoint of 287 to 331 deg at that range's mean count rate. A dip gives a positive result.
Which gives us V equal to 3.2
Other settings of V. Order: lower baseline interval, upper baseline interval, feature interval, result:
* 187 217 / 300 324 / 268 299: -0.3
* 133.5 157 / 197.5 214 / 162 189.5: 8.8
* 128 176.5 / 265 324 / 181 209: 4.6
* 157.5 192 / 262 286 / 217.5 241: 2.8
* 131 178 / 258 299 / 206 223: 1.8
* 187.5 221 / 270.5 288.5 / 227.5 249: 0.8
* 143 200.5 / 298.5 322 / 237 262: -1.1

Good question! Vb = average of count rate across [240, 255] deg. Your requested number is 9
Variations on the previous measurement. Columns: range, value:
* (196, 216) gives 8.52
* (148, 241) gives 7.46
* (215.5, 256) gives 7.71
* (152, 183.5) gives 7.3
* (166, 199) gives 6.34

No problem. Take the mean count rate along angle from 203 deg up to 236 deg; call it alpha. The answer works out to 7.32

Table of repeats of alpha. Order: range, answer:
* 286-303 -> 8.86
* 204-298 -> 8.3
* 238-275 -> 8.66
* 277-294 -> 9.18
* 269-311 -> 9.01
